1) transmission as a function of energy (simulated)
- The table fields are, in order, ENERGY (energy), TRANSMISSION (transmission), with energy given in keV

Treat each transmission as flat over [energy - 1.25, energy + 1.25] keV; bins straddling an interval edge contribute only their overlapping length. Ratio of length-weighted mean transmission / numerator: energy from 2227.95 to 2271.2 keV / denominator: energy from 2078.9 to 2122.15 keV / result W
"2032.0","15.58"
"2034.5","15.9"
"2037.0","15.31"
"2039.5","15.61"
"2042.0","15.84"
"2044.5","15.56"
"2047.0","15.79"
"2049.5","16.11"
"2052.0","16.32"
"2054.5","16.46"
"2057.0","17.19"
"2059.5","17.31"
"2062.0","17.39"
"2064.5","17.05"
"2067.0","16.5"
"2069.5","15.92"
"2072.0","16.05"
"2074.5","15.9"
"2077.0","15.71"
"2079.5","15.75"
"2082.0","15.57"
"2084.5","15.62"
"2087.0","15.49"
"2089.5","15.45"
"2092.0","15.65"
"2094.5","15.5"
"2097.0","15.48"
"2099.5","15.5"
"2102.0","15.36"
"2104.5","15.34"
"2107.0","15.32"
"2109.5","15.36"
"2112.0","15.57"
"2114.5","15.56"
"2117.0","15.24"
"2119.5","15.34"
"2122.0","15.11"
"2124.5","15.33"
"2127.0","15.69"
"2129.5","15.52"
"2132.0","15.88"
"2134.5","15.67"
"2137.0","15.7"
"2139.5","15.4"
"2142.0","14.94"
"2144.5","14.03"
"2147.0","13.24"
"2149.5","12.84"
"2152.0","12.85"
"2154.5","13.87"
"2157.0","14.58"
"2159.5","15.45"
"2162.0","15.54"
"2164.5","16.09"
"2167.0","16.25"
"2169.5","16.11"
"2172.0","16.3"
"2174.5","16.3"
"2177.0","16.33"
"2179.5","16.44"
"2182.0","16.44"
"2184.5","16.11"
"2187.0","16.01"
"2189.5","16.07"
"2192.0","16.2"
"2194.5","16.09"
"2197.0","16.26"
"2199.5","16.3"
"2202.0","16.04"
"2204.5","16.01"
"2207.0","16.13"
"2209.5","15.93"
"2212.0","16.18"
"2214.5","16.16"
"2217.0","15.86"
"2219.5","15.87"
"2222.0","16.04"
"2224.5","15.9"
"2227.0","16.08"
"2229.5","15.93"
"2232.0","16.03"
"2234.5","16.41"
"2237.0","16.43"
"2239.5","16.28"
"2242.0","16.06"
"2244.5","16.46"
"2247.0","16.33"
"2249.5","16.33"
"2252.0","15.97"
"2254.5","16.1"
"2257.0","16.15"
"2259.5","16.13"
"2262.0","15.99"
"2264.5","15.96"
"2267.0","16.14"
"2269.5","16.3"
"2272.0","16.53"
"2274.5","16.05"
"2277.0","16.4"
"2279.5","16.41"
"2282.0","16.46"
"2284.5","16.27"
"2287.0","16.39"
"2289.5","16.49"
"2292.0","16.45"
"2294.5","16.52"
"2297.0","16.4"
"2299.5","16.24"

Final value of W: 1.0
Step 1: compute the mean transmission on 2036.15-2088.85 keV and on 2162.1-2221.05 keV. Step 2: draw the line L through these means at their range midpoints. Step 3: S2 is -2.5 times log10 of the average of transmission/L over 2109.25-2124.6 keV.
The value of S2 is 0.05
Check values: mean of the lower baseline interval 16.1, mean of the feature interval 15.4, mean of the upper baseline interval 16.1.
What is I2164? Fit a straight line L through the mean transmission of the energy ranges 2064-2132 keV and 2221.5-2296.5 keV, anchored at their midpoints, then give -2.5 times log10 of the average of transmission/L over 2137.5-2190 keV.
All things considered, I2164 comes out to 0.041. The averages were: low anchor 15.6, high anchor 16.2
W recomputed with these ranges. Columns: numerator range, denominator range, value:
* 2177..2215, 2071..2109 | 1.04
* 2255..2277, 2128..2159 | 1.11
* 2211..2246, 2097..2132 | 1.05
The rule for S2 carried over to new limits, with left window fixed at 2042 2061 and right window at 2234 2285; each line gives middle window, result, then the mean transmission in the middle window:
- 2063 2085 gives 0.02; 16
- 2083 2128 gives 0.06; 15.4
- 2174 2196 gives 0.00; 16.2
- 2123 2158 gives 0.11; 14.7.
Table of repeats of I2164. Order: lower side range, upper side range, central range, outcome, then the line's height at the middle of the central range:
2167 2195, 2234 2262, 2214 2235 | 0.01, 16.2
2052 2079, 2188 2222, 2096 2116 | 0.07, 16.4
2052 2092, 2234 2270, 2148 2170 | 0.10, 16.2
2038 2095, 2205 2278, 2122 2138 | 0.04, 16.1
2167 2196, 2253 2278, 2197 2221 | 0.01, 16.2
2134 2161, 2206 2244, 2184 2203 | -0.05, 15.4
